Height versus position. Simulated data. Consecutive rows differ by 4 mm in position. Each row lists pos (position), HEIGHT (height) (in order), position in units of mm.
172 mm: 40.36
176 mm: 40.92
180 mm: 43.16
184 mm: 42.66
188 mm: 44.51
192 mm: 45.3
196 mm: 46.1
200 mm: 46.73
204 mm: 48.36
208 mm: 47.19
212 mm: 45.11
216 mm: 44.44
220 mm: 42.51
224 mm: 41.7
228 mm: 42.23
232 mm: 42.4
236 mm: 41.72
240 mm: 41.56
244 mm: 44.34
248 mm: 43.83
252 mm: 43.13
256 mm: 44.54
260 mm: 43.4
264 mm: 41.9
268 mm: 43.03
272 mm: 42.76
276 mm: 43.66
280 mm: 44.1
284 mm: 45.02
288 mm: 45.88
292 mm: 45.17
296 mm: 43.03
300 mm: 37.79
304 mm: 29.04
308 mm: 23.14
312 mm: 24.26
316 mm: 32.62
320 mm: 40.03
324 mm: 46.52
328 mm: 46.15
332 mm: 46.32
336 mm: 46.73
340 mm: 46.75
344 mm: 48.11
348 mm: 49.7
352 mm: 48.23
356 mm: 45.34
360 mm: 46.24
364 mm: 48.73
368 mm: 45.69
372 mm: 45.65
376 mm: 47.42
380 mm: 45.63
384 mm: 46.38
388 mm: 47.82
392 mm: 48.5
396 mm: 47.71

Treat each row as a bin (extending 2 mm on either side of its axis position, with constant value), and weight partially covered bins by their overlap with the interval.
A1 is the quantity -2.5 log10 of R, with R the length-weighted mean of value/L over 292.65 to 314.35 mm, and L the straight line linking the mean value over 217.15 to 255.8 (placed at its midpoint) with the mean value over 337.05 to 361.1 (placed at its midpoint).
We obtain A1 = 0.370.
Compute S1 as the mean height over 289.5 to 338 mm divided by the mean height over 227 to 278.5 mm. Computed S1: 0.90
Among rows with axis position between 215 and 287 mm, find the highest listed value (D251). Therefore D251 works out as 45.02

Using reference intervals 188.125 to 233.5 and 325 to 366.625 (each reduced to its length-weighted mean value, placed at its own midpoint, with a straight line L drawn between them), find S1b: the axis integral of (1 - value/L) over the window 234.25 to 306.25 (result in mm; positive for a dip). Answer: 5.4 mm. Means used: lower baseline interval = 44.8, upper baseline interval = 47.2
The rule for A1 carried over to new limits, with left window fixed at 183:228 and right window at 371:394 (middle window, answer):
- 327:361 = -0.014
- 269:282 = 0.055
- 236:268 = 0.056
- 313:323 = 0.267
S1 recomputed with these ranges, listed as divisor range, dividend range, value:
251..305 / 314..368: 1.07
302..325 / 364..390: 1.46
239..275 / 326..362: 1.09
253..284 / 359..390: 1.08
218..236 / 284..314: 0.86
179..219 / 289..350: 0.89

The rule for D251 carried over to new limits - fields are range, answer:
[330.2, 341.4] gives 46.75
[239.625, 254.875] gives 44.34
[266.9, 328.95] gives 46.52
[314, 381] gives 49.7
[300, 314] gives 37.79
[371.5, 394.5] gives 48.5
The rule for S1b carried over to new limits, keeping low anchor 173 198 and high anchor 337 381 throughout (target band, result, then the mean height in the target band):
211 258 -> 1.6 mm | 43.1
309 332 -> 4.1 mm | 38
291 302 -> 1.0 mm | 41.7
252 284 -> 1.3 mm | 43.4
